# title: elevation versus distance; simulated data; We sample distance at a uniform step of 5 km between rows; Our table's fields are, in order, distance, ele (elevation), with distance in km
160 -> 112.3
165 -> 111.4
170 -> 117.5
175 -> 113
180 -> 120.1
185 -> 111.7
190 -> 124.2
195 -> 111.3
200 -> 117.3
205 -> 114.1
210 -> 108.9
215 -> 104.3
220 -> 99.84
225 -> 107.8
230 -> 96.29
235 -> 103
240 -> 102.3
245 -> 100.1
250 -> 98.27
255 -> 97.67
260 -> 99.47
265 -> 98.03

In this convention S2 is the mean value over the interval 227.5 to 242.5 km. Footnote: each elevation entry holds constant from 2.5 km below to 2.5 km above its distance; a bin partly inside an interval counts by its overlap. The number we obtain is 101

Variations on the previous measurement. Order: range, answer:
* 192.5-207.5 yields 114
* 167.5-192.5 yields 117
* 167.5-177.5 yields 115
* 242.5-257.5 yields 98.7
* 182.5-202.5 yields 116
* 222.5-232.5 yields 102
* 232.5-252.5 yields 101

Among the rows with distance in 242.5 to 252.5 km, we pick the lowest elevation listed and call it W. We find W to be 98.27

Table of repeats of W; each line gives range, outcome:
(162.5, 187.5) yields 111.4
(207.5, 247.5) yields 96.29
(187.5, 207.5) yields 111.3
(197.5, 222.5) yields 99.84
